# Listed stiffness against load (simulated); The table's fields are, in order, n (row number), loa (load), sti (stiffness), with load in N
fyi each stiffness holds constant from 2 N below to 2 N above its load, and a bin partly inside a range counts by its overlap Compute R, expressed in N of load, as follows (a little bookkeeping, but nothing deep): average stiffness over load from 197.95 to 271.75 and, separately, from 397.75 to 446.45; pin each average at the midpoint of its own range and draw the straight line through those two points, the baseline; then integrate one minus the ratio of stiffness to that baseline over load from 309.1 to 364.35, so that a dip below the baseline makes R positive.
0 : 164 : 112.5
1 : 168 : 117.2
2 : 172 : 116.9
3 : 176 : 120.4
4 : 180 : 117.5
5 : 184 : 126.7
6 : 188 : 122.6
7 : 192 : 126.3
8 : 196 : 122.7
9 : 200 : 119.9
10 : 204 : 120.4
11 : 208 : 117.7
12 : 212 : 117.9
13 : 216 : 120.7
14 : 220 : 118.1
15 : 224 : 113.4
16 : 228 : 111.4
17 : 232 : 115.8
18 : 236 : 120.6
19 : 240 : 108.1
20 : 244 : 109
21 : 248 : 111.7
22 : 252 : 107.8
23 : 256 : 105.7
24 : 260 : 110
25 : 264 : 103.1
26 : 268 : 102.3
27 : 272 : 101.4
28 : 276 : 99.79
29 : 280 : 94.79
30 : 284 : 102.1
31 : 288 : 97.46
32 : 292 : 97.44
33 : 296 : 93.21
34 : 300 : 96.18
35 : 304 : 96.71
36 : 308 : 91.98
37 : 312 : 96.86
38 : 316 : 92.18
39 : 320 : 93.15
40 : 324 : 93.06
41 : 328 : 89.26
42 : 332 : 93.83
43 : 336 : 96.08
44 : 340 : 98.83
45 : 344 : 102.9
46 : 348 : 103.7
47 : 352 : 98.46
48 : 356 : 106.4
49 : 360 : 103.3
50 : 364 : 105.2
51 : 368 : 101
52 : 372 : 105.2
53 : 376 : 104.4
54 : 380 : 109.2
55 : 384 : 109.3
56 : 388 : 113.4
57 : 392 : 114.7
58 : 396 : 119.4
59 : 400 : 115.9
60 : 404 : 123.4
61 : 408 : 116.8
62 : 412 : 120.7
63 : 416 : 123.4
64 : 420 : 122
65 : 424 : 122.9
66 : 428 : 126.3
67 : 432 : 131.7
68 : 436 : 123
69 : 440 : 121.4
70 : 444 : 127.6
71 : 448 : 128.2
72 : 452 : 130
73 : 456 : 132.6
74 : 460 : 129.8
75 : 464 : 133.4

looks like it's 9.6 N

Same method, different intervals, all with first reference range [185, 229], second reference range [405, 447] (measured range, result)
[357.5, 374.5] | 2.60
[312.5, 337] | 5.78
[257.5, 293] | 5.80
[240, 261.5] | 2.08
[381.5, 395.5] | 1.13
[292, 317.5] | 5.59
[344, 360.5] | 2.61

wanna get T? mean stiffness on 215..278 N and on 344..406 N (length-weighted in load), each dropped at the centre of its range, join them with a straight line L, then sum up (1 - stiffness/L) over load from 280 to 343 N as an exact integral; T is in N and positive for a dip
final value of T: 8.0 N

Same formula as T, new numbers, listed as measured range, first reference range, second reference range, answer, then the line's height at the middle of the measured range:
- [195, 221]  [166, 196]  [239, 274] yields -0.81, 116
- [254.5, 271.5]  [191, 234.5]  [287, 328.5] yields 0.13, 106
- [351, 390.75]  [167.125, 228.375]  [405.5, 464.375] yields 5.82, 124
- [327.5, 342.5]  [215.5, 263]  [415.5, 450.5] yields 2.96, 119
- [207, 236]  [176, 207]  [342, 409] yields 0.78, 120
